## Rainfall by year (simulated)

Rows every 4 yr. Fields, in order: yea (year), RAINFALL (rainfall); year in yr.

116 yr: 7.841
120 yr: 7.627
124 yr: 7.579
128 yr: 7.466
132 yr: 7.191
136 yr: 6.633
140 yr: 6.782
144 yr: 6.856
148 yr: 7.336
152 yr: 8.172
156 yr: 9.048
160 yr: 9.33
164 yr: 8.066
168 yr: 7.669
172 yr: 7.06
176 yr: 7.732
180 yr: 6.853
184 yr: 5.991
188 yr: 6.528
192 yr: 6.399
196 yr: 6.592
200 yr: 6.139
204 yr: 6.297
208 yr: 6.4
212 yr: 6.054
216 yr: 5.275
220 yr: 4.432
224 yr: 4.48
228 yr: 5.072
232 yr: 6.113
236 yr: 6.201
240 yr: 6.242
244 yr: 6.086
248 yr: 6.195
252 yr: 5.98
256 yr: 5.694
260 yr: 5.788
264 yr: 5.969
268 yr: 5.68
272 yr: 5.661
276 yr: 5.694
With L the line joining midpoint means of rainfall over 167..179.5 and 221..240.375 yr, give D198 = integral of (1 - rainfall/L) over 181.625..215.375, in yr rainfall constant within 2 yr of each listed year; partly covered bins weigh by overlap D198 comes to 1.5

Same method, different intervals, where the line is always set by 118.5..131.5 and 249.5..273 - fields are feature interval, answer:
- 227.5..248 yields 0.23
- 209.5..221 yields 1.82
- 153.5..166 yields -3.02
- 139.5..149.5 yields 0.36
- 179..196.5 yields 0.75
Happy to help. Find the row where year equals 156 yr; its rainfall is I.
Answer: 9.048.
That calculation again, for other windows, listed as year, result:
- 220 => 4.432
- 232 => 6.113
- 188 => 6.528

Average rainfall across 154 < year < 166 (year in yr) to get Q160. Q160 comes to 8.81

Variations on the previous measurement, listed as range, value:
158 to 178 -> 7.97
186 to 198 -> 6.51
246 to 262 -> 5.91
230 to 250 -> 6.17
